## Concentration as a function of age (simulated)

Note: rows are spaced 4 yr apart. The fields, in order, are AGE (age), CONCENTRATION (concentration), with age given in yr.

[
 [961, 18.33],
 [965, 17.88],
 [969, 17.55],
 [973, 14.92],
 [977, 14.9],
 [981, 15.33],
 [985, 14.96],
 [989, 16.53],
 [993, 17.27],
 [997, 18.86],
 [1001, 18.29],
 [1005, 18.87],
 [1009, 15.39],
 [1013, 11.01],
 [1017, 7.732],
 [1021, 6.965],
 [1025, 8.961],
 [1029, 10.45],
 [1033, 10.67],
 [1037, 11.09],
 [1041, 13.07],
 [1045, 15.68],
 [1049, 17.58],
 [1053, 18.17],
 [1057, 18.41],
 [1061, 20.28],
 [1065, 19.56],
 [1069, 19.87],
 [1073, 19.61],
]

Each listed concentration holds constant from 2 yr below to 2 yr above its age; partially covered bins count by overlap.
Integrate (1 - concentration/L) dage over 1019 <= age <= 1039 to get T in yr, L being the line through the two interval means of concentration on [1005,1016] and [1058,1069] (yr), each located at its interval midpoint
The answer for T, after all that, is 7.9 yr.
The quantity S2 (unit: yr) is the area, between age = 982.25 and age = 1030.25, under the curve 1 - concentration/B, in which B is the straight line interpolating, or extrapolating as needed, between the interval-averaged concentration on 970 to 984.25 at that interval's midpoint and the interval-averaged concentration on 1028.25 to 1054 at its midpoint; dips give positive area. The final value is 2.6 yr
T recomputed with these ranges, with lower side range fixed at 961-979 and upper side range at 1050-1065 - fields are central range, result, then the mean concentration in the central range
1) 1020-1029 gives 4.7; 8.63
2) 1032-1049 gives 4.8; 13.3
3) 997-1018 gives 3.0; 15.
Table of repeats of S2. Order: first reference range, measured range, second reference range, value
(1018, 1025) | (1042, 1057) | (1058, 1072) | -1.5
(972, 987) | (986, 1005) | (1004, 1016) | -4.1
